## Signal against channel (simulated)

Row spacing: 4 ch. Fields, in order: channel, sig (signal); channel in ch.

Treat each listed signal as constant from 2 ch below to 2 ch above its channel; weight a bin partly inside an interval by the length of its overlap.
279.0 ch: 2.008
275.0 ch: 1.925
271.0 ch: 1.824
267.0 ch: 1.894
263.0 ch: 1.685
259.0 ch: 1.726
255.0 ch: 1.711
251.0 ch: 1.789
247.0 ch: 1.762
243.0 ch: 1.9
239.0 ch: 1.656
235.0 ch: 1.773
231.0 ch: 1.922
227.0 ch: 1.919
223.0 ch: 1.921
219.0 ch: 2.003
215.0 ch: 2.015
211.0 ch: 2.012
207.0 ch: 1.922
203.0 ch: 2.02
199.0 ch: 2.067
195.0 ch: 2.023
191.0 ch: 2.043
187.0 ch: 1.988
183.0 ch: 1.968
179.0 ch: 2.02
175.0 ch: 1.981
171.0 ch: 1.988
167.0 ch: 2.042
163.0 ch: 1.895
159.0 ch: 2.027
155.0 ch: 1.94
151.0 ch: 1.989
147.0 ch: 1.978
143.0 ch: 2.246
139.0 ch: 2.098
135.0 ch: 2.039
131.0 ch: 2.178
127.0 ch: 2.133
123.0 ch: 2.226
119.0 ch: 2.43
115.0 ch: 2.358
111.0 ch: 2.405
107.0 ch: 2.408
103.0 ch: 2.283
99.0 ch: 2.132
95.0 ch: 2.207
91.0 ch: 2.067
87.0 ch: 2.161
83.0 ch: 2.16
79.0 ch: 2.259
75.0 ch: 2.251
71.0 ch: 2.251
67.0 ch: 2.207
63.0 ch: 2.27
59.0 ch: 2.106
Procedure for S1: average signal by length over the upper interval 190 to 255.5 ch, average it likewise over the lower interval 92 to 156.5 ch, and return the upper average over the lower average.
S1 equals 0.9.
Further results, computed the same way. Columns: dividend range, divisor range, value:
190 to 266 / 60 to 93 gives 0.86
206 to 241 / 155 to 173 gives 0.96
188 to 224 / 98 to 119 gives 0.86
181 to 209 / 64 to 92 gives 0.91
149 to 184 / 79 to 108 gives 0.90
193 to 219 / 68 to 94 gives 0.92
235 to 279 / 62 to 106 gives 0.81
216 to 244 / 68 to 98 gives 0.86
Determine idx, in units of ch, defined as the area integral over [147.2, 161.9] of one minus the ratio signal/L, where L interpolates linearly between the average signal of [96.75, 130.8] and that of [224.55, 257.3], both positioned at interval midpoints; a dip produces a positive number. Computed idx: 1.1 ch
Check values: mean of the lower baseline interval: 2.29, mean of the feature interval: 1.98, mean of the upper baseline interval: 1.8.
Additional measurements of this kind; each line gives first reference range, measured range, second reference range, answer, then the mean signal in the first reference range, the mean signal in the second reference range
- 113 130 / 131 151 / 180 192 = 0.97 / 2.28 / 2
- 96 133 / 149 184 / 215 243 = 1.90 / 2.28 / 1.88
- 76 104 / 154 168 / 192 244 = 0.49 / 2.18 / 1.94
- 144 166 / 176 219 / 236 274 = -2.56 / 1.98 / 1.78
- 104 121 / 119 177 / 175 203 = 3.96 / 2.39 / 2.02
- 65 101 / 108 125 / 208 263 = -1.96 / 2.19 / 1.85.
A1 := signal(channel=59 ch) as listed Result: 2.106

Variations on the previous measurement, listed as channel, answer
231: 1.922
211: 2.012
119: 2.43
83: 2.16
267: 1.894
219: 2.003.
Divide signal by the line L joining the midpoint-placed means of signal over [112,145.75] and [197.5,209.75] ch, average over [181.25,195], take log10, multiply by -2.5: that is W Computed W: 0.02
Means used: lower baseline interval 2.21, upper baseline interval 2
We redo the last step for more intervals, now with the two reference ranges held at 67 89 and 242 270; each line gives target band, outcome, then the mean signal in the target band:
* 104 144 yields -0.07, 2.25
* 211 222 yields -0.07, 2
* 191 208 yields -0.06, 2.02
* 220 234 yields -0.04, 1.92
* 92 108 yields -0.04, 2.24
